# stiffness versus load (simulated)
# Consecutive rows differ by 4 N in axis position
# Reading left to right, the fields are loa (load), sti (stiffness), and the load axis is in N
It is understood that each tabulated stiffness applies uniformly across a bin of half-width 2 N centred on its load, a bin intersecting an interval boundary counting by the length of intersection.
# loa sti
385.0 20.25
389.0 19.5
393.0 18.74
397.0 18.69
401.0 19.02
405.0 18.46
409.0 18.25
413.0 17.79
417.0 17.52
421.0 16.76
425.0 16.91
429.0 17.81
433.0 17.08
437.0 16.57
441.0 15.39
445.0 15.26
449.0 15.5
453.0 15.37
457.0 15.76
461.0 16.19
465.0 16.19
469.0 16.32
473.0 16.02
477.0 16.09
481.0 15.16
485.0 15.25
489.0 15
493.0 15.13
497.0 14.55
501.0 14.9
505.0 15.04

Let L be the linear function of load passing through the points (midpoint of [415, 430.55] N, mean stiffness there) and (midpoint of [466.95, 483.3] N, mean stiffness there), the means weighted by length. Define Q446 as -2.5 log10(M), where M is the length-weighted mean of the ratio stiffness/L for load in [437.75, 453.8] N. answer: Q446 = 0.08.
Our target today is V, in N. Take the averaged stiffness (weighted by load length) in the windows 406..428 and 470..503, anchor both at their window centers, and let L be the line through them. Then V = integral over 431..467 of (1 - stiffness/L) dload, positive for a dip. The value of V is 1.23 N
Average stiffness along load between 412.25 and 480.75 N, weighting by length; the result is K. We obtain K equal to 16.3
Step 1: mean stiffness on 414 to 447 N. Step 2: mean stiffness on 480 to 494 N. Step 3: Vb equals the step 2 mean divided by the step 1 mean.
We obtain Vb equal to 0.9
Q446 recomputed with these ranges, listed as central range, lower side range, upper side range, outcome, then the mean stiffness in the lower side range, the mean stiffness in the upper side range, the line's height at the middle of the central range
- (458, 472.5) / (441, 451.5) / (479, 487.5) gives -0.062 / 15.4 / 15.2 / 15.3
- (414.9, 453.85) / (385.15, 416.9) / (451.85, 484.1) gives 0.054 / 18.7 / 15.9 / 17.3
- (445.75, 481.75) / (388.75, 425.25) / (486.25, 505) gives 0.016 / 18.2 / 14.9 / 16.1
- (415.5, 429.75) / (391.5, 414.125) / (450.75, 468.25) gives 0.025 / 18.5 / 15.9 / 17.6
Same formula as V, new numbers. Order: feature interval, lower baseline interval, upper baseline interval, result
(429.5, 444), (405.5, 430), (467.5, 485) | 0.5 N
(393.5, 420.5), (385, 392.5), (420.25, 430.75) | 0.2 N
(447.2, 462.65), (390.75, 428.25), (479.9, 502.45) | 0.6 N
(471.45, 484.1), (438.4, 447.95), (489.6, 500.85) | -0.5 N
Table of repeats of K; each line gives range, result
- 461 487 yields 15.9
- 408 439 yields 17.3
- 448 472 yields 15.9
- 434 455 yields 15.7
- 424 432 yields 17.4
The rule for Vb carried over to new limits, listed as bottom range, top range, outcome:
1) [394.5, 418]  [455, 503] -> 0.85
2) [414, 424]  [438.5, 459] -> 0.90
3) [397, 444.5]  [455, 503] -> 0.89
